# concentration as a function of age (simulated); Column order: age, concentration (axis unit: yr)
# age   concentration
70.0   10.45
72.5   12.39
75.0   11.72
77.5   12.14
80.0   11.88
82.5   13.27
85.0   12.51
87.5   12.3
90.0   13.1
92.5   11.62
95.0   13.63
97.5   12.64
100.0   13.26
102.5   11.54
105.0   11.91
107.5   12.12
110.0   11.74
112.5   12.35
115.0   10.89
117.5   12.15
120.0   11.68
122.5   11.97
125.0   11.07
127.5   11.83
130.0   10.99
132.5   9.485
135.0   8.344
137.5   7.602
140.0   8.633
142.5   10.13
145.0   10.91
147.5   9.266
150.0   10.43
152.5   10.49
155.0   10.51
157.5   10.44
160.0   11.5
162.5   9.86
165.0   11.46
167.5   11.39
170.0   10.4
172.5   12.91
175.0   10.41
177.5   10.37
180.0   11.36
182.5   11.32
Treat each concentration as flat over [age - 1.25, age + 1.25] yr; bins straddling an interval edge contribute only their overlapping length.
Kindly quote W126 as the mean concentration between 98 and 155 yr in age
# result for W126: 10.9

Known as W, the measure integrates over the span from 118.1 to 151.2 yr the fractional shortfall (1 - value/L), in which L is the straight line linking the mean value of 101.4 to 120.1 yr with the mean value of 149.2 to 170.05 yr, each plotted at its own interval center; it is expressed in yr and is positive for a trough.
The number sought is 3.2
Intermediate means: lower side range 11.8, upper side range 10.7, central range 10.2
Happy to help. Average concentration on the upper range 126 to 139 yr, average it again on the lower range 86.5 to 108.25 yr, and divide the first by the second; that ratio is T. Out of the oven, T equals 0.8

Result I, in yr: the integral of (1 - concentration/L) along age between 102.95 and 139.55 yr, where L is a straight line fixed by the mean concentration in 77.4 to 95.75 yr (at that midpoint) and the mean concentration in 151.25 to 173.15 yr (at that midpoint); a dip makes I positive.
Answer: 2.68 yr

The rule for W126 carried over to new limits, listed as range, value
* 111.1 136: 11.1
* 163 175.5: 11.3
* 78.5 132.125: 12.1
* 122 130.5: 11.5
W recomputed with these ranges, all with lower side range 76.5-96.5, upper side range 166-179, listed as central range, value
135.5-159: 3.53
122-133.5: 0.80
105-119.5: 0.34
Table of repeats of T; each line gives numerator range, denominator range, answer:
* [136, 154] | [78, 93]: 0.77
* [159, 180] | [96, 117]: 0.91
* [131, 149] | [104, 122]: 0.78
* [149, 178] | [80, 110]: 0.87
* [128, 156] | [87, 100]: 0.77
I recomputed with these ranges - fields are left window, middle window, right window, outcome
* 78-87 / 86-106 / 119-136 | -0.9 yr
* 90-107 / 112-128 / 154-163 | 0.2 yr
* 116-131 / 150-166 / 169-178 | 0.8 yr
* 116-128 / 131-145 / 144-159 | 2.4 yr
